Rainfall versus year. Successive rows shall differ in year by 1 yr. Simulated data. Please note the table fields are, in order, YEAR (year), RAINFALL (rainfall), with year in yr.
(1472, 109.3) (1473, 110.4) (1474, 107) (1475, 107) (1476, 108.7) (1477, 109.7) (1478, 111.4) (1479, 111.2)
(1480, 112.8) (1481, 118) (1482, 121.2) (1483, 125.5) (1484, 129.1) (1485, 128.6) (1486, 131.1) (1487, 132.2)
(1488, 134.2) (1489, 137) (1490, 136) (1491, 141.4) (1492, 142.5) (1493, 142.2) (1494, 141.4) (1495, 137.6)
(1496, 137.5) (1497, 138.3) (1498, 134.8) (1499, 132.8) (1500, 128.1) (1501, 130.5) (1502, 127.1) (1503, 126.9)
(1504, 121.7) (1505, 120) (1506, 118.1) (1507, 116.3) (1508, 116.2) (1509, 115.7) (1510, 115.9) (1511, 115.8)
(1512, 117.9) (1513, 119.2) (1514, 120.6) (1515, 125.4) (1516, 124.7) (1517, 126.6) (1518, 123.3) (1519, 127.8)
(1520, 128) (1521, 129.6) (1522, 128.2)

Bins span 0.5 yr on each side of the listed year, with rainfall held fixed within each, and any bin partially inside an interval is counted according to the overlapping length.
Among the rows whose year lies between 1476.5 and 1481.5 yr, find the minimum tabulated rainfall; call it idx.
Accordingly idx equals 109.7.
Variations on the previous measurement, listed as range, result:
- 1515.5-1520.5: 123.3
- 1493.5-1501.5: 128.1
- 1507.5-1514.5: 115.7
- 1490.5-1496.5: 137.5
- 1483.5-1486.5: 128.6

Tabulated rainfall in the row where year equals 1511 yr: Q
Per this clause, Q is 115.8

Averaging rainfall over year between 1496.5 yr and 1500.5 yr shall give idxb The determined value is 134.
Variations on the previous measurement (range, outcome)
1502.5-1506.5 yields 122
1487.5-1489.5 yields 136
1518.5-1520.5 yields 128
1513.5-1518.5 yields 124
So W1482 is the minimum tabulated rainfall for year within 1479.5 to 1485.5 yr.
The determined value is 112.8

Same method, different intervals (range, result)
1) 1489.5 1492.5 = 136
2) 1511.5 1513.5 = 117.9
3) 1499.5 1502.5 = 127.1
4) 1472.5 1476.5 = 107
